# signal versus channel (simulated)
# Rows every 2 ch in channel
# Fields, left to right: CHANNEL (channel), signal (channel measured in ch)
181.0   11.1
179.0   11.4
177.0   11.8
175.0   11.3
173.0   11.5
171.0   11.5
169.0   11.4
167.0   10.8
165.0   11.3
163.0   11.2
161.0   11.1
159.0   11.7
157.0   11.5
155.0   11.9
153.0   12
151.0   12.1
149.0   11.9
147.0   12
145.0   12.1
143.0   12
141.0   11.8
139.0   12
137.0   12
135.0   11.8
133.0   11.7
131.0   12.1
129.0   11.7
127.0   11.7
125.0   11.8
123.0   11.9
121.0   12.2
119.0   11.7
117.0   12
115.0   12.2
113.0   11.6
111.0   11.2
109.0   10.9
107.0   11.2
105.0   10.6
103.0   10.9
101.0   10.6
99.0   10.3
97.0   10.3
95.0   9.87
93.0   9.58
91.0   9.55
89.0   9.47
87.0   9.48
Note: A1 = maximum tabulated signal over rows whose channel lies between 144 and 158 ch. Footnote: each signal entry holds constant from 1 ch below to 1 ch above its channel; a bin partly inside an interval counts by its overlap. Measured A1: 12.1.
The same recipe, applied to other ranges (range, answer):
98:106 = 10.9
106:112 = 11.2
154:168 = 11.9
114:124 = 12.2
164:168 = 11.3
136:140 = 12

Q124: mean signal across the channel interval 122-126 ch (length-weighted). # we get 11.9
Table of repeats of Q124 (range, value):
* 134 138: 11.9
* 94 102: 10.3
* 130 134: 11.9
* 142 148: 12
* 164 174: 11.3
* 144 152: 12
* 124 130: 11.7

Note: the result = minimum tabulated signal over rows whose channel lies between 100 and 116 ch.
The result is 10.6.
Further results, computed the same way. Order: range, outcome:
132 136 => 11.7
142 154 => 11.9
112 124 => 11.6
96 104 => 10.3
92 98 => 9.58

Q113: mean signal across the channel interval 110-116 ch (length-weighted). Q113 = 11.7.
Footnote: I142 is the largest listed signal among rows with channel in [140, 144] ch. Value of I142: 12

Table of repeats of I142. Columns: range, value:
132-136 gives 11.8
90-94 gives 9.58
